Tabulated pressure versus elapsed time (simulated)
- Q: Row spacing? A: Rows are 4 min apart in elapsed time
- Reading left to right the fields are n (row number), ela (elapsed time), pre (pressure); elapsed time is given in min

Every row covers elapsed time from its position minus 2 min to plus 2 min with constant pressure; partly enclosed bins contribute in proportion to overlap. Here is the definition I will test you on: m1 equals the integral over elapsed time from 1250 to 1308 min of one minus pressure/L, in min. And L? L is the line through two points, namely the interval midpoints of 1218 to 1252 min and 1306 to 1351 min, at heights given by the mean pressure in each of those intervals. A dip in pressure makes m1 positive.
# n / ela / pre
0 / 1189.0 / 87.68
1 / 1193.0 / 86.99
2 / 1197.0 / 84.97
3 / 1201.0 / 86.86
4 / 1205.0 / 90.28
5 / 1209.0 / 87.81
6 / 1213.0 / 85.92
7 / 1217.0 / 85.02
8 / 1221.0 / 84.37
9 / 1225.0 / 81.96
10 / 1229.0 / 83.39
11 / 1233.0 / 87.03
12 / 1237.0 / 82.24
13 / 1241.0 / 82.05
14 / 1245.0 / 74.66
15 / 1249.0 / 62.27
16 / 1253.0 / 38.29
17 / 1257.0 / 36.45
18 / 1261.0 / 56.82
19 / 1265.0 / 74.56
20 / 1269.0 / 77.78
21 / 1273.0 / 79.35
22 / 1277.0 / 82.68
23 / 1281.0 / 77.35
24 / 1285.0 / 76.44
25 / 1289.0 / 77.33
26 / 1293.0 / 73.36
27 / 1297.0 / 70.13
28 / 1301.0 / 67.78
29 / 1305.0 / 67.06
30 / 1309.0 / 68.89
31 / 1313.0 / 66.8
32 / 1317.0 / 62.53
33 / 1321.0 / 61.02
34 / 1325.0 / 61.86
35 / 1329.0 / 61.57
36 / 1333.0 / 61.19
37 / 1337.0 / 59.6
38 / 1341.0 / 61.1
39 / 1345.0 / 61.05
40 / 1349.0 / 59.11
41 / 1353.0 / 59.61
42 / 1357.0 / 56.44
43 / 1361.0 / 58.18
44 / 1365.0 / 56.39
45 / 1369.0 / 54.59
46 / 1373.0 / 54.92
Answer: 2.01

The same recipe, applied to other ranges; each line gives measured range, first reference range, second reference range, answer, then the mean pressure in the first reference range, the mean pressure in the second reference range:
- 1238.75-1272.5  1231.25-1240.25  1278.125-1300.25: 7.09 min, 84.2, 74.8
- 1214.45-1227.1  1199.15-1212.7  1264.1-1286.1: 0.31 min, 88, 78.3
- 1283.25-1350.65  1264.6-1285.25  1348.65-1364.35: 2.27 min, 78.4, 58.1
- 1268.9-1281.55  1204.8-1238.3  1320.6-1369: -0.99 min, 85.1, 59.5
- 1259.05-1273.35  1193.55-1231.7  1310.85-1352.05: 0.64 min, 85.7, 61.6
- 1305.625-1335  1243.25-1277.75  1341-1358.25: -1.27 min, 64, 59.4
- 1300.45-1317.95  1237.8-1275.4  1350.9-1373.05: -1.60 min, 65.4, 56.9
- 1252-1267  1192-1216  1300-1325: 4.61 min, 87.1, 65.3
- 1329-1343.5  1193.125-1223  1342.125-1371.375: 0.27 min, 86.5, 58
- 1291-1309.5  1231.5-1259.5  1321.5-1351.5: -2.00 min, 65.6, 60.8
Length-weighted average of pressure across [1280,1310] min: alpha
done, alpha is 72.2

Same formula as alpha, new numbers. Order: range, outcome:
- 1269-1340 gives 69.2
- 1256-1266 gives 56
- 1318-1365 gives 60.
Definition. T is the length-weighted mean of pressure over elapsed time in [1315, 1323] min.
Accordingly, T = 61.8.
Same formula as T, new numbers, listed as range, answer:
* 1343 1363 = 58.9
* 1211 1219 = 85.5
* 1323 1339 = 61.1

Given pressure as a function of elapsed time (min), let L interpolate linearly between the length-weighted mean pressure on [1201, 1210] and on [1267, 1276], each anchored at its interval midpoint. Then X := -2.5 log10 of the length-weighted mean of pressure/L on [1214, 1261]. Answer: 0.170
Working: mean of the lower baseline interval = 88.7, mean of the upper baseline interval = 79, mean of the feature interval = 72.1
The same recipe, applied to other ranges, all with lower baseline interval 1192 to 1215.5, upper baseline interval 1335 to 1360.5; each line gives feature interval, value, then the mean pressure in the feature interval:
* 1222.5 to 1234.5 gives -0.02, 84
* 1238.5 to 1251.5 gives 0.10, 72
